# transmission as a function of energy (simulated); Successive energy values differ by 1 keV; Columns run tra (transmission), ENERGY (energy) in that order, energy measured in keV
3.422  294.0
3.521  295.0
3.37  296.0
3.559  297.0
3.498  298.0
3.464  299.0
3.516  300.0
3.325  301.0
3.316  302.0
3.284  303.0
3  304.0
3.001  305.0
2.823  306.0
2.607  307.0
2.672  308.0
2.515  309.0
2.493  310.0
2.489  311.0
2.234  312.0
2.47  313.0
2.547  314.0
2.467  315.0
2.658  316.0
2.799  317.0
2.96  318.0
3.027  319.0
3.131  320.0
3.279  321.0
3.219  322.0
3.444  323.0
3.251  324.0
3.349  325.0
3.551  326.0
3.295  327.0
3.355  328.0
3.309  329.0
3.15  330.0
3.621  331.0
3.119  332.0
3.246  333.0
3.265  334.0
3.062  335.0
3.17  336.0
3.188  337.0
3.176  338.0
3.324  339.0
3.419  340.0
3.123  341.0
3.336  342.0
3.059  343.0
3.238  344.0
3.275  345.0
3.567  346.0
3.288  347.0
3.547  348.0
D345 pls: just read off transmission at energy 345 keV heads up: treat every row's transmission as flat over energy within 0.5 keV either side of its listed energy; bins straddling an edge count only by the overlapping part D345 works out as 3.275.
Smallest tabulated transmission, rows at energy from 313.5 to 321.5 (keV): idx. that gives 2.467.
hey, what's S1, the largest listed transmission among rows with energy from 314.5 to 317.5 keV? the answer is 2.799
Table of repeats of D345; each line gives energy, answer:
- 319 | 3.027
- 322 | 3.219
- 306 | 2.823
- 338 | 3.176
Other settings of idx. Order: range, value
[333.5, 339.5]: 3.062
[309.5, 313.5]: 2.234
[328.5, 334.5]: 3.119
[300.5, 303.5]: 3.284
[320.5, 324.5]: 3.219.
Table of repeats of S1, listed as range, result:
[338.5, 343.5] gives 3.419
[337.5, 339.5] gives 3.324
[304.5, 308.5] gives 3.001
